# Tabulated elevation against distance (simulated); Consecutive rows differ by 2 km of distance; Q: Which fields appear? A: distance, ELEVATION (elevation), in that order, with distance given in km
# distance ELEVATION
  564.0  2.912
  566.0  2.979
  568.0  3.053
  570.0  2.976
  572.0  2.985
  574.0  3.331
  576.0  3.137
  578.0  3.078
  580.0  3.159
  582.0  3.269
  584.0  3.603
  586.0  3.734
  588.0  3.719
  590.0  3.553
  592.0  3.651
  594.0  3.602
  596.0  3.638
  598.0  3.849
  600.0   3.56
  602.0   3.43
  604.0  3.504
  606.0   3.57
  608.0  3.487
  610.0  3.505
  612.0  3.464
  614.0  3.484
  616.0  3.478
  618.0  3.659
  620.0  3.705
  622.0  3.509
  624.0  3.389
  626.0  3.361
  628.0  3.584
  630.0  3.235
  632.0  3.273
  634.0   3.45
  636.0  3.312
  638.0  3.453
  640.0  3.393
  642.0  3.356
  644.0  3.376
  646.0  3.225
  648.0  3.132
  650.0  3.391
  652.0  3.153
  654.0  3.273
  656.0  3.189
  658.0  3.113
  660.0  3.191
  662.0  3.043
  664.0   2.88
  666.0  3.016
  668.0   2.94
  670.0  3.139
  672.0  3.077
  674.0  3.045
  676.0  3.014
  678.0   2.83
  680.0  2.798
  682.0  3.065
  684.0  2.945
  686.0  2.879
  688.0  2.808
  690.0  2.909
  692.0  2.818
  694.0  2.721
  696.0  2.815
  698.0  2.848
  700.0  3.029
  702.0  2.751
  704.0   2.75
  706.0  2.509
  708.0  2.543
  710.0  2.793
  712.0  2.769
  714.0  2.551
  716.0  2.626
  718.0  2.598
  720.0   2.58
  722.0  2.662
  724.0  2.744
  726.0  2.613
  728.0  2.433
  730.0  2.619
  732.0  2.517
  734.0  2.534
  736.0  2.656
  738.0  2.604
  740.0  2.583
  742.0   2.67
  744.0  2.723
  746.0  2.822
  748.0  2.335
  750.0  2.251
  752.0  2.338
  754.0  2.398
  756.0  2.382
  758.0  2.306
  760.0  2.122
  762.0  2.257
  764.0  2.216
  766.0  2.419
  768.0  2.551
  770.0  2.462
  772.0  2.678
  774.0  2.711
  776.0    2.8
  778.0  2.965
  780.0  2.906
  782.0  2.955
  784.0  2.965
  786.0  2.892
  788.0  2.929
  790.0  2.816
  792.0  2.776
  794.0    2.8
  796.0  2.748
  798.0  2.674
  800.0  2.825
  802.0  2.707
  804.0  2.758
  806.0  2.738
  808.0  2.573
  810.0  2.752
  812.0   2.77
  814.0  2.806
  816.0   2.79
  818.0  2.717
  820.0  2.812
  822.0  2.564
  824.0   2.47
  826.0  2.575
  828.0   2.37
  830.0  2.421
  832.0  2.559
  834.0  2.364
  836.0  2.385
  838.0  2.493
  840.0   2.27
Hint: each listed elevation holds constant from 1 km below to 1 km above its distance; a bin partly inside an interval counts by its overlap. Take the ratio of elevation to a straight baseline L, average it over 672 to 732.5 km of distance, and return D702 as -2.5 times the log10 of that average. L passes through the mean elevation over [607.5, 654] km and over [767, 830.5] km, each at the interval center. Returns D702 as 0.13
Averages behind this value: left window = 3.4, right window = 2.73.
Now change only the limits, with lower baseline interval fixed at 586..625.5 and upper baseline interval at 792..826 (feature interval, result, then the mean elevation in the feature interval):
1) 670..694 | 0.11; 2.93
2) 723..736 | 0.18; 2.58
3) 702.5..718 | 0.18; 2.65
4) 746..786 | 0.14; 2.54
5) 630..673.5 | 0.06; 3.21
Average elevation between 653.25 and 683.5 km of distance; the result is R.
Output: 3.04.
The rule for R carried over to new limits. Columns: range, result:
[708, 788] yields 2.59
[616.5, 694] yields 3.18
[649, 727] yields 2.88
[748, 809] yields 2.63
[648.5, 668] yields 3.13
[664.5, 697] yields 2.93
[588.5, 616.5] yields 3.56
